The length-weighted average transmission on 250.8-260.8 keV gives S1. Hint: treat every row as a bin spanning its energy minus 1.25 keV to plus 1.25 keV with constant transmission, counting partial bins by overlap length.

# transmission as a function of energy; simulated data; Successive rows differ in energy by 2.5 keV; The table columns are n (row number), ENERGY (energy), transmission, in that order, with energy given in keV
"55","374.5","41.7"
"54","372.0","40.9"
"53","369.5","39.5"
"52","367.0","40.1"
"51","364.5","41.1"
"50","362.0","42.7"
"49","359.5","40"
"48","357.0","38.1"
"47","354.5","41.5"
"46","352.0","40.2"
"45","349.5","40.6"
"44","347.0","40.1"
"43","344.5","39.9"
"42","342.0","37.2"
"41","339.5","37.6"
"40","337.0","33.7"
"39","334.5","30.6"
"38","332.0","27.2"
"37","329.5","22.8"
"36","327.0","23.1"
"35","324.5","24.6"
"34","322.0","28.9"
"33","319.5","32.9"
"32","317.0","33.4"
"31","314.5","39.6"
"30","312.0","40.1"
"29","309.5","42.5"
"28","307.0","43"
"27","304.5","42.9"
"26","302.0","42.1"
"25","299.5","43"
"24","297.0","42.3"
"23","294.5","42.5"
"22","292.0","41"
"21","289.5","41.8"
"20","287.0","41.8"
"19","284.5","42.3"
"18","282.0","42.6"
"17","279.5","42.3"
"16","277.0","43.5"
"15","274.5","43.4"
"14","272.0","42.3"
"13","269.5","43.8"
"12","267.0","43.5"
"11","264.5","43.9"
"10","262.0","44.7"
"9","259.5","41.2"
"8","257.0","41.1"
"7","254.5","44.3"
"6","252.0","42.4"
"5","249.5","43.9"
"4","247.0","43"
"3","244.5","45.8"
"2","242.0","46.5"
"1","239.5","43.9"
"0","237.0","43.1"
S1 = 42.3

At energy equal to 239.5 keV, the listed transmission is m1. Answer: 43.9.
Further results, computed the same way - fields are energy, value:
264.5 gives 43.9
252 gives 42.4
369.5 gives 39.5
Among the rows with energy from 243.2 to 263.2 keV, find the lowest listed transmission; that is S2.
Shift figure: 41.1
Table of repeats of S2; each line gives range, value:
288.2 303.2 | 41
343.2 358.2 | 38.1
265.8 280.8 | 42.3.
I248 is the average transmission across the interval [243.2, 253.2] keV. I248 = 43.8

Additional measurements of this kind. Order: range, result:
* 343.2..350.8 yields 40.2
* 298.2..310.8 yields 42.7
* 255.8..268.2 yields 42.9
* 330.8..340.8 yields 32.3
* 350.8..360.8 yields 40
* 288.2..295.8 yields 41.8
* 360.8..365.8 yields 41.9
